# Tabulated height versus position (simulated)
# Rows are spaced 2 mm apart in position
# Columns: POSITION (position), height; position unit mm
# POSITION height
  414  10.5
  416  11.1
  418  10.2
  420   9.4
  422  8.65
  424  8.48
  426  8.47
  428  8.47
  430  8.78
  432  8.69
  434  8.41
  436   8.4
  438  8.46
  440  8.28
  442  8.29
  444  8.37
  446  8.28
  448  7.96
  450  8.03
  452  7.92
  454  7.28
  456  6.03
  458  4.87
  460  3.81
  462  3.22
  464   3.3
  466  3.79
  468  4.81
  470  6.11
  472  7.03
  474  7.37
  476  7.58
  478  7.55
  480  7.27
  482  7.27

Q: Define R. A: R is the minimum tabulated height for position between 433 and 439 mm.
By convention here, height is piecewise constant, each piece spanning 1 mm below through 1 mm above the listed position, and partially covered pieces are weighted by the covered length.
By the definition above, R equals 8.4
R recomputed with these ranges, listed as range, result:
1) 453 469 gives 3.22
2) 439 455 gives 7.28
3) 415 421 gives 9.4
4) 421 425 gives 8.48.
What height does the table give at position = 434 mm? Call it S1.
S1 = 8.41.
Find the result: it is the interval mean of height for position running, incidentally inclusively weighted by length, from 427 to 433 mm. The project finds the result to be 8.65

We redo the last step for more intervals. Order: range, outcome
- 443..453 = 8.11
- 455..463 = 4.48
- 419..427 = 8.75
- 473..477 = 7.47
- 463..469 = 3.97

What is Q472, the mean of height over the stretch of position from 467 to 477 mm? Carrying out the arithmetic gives 6.58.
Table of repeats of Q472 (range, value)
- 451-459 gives 6.53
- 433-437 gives 8.41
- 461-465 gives 3.26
